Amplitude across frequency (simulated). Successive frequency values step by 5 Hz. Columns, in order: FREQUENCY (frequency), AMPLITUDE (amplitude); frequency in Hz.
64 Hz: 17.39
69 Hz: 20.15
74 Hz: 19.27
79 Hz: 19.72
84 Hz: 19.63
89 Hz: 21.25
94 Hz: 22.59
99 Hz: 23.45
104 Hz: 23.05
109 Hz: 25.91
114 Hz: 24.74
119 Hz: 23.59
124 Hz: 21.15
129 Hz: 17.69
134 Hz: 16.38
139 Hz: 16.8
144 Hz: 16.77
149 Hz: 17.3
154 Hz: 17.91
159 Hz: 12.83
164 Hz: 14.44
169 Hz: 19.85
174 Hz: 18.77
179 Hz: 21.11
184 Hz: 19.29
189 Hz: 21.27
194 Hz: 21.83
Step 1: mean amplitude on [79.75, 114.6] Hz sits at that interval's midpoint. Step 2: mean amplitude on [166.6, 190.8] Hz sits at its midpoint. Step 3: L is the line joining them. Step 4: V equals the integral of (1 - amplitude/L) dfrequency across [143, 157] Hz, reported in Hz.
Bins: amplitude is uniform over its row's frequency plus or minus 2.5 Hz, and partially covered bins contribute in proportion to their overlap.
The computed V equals 2.5 Hz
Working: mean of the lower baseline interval 22.7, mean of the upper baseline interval 20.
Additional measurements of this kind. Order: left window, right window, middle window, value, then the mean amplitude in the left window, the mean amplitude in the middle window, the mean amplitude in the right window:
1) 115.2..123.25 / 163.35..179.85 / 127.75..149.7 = 4.7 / 23.2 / 16.9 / 18.7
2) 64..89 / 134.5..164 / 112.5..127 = -4.4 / 19.6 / 22.9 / 16.2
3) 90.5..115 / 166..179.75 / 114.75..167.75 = 9.3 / 23.8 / 17.8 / 19.6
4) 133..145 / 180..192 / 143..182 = 2.4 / 16.7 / 17.4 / 20.4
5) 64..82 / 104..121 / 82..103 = 0.1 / 19.4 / 21.9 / 24.5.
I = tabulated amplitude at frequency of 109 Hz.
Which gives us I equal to 25.91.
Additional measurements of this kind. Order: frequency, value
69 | 20.15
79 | 19.72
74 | 19.27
